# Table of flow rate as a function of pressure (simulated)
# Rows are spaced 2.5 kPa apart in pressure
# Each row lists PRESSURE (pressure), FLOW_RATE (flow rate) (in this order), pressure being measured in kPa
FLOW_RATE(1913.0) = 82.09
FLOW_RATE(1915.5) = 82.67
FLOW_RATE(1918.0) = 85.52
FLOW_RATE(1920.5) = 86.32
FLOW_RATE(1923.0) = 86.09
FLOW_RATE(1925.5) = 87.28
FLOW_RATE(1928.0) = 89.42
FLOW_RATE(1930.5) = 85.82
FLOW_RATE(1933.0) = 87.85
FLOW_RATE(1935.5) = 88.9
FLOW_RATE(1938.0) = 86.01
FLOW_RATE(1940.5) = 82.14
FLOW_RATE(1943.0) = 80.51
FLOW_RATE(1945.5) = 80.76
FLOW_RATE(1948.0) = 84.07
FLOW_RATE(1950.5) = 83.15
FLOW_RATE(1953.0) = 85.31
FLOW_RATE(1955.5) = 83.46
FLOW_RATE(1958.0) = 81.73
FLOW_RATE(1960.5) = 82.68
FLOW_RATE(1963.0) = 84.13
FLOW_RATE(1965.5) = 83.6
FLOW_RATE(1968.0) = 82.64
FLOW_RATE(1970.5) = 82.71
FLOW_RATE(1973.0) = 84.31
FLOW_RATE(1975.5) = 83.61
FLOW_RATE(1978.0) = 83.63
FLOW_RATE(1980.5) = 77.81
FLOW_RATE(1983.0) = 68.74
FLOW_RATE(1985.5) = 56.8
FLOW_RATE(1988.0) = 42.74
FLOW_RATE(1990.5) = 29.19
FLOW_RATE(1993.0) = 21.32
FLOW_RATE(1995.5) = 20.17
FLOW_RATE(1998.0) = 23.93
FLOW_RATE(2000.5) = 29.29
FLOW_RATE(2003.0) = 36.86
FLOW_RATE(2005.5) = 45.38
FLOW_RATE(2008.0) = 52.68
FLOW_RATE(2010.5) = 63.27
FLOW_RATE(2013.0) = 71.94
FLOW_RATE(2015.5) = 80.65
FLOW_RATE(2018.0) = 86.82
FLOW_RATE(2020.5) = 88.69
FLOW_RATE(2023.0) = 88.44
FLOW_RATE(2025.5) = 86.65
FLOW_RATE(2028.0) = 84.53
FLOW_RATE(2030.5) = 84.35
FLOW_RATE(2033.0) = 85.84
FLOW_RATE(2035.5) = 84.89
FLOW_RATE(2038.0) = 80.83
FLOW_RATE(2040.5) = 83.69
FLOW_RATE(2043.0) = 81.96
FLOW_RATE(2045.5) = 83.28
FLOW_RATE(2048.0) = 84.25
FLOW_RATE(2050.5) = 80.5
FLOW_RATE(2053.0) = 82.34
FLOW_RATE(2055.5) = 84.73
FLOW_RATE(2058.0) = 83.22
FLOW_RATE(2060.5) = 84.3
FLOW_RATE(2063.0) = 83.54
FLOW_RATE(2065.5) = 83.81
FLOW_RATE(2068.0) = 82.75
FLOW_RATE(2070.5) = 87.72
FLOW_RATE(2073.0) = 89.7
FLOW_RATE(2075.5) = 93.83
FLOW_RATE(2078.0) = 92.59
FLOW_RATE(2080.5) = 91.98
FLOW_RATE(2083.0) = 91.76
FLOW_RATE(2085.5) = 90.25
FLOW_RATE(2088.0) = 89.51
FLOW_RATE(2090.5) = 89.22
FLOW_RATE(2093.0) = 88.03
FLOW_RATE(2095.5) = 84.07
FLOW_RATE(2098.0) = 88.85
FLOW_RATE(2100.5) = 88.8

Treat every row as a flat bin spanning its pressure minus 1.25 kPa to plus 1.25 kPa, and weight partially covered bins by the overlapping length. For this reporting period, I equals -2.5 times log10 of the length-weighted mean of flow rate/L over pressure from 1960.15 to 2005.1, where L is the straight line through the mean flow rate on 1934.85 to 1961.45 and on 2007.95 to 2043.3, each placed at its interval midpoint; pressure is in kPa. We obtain 0.37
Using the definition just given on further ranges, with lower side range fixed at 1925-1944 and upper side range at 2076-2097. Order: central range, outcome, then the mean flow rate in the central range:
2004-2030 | 0.178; 74.8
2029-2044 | 0.062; 83.6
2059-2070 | 0.068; 83.9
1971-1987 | 0.154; 75.6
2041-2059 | 0.076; 82.9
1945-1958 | 0.040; 83.3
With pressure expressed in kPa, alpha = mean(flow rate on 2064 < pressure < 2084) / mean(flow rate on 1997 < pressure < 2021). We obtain 1.55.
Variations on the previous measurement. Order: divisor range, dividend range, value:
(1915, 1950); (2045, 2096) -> 1.02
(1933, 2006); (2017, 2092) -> 1.27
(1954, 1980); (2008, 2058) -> 0.98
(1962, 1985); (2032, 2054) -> 1.03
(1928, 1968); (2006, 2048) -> 0.95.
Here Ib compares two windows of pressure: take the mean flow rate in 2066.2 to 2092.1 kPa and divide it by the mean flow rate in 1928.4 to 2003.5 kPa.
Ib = 1.28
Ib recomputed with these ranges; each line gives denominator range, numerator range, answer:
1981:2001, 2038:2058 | 2.16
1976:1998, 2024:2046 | 1.69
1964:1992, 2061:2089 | 1.26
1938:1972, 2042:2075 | 1.02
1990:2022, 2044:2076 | 1.67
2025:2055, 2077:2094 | 1.08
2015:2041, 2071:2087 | 1.07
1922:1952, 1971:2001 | 0.62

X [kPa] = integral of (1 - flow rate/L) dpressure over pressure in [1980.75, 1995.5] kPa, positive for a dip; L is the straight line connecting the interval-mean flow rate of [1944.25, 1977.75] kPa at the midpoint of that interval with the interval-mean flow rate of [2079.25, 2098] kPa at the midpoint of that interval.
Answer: 7.05 kPa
